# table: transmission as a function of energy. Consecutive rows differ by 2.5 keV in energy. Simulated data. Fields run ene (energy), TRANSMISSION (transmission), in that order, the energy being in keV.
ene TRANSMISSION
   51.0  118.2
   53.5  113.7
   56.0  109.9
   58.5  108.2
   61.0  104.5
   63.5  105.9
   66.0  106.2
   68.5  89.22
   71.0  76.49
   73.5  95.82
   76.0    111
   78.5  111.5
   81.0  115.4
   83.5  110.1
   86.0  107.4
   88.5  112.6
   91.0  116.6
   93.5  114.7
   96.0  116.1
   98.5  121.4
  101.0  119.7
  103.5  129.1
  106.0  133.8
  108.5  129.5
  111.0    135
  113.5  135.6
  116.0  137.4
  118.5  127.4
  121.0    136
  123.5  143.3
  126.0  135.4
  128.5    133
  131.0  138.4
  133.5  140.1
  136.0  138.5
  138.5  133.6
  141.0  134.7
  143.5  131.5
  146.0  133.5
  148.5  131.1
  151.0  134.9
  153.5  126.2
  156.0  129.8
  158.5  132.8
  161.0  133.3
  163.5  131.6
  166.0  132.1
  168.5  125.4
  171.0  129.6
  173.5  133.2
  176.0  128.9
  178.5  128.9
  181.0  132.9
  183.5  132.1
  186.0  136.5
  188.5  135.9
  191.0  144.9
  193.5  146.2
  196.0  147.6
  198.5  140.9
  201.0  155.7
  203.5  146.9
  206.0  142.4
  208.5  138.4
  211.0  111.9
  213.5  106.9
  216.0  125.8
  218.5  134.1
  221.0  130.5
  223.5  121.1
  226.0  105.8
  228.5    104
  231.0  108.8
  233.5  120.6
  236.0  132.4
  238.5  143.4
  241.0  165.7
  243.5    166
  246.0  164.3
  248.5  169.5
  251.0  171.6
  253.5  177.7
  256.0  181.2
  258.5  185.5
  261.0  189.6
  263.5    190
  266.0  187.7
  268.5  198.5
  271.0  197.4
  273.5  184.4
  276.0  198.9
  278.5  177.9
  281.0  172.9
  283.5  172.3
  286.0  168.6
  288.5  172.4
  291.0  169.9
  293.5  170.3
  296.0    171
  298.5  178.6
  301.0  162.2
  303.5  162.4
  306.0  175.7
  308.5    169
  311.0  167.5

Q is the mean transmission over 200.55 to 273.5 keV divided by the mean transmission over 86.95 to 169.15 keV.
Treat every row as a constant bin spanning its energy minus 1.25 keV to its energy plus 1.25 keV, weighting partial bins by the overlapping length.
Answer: 1.2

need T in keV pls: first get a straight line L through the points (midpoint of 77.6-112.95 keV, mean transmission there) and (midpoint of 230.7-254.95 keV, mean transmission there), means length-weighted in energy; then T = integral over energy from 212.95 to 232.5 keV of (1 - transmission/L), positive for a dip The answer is 4.15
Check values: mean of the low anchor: 120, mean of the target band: 118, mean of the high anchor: 154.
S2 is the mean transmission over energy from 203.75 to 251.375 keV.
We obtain 134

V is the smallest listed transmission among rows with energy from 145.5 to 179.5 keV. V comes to 125.4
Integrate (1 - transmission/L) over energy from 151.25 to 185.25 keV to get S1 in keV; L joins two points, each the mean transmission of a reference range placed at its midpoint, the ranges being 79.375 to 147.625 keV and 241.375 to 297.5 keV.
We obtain 3.5 keV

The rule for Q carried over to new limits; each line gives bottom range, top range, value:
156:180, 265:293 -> 1.39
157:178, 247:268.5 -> 1.39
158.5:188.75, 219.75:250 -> 1.04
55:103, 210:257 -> 1.28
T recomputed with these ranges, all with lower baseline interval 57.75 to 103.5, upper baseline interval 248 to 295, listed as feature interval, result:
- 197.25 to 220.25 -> 3.4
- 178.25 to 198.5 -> 1.5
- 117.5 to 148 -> -1.7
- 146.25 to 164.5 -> 0.7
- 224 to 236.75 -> 4.0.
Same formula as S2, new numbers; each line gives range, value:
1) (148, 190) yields 132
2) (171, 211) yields 138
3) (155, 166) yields 132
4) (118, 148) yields 136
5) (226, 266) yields 157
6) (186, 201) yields 144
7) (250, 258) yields 178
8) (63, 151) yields 123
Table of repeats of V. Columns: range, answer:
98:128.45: 119.7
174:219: 106.9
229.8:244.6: 108.8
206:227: 105.8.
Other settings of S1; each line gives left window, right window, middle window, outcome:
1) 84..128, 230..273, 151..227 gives 8.9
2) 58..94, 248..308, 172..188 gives 1.2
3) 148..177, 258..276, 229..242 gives 3.1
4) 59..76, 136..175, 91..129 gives -5.0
